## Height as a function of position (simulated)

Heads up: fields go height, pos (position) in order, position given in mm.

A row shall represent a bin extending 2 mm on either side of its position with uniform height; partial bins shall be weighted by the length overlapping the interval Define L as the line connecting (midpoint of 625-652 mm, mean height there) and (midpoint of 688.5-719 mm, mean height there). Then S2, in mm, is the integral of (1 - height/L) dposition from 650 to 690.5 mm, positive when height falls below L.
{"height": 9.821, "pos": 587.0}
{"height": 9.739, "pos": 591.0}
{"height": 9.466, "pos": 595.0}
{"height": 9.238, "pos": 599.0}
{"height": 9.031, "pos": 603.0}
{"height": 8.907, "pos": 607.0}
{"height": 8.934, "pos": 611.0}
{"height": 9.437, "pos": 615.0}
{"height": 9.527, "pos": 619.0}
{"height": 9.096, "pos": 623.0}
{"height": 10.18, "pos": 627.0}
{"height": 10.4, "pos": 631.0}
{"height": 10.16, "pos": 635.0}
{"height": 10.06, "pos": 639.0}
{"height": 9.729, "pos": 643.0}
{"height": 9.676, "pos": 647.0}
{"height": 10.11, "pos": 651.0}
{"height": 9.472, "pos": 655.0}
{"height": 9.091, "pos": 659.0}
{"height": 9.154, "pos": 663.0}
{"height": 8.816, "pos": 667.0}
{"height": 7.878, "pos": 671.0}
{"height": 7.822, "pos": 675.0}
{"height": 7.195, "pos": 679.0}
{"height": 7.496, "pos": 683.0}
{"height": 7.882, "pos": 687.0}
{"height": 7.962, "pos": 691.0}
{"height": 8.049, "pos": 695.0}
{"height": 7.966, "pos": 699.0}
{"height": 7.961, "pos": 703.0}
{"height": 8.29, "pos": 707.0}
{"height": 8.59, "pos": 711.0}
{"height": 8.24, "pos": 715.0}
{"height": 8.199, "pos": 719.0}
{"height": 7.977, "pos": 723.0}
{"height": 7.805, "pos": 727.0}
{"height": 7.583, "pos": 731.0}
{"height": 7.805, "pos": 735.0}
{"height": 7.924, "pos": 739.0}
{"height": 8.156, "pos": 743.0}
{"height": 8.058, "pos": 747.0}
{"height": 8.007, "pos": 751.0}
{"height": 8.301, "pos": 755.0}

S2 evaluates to 3.1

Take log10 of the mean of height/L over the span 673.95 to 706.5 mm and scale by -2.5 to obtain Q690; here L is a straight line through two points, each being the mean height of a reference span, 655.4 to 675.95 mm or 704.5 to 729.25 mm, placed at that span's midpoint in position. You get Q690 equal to 0.08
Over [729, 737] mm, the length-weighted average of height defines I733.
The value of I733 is 7.69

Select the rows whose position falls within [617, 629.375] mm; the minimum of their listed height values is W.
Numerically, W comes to 9.096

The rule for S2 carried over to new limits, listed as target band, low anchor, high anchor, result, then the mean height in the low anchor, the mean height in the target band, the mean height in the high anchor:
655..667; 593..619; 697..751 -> -0.65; 9.2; 9.13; 8.04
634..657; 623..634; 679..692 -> -1.25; 10.1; 9.86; 7.68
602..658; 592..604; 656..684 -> -4.99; 9.3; 9.62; 8.28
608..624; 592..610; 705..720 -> -0.30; 9.18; 9.24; 8.34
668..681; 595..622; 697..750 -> 1.24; 9.2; 7.72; 8.04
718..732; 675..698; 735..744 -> 0.03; 7.74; 7.89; 7.97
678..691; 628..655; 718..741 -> 1.93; 9.99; 7.62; 7.87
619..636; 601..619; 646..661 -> -1.07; 9.13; 9.9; 9.58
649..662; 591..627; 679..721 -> -1.33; 9.29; 9.53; 8.02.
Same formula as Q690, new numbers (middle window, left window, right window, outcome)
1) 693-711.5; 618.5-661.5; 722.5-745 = 0.048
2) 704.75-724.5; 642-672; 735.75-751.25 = 0.023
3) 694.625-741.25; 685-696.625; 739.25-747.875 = -0.002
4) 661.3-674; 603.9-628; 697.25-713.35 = 0.016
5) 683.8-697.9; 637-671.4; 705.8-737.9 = 0.097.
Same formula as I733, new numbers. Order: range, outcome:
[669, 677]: 7.85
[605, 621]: 9.2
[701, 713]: 8.28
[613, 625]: 9.35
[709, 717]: 8.41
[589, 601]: 9.48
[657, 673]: 8.73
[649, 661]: 9.56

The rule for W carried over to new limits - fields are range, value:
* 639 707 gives 7.195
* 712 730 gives 7.805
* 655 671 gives 7.878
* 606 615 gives 8.907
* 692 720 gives 7.961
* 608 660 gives 8.934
